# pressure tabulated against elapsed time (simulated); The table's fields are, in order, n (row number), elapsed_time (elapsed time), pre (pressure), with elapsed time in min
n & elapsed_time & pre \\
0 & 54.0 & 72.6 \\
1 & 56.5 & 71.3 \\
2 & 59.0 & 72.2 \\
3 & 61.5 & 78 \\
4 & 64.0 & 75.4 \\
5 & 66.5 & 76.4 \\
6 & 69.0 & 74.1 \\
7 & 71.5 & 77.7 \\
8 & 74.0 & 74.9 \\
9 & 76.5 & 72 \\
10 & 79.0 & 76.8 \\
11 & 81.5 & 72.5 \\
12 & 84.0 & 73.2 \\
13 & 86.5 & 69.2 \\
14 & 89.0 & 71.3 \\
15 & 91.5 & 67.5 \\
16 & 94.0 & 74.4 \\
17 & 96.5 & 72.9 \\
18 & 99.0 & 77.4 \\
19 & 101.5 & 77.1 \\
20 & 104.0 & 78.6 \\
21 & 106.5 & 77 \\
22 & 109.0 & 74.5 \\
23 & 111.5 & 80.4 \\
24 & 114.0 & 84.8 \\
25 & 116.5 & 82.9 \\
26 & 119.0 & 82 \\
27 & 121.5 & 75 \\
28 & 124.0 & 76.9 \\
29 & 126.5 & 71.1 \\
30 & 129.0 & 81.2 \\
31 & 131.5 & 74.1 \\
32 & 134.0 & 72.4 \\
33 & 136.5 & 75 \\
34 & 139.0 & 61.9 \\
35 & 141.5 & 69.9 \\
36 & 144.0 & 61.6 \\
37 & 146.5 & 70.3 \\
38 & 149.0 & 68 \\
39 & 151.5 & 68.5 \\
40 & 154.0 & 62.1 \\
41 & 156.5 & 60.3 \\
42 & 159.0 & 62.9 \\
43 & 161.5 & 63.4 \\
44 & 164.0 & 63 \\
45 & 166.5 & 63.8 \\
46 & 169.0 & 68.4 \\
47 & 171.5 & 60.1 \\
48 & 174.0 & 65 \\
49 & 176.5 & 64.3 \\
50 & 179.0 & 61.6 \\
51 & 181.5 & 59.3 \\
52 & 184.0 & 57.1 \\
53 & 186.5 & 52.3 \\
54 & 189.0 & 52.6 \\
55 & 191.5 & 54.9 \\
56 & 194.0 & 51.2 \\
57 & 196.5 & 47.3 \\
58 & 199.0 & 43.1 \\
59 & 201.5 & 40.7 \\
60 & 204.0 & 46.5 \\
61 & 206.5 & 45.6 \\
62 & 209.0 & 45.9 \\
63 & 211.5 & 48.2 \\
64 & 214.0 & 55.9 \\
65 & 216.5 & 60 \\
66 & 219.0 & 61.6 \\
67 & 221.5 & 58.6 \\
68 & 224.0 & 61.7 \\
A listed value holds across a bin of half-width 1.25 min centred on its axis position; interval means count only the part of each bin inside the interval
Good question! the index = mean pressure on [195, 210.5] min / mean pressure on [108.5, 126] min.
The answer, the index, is 0.6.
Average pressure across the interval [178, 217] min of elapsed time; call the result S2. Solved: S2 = 51.2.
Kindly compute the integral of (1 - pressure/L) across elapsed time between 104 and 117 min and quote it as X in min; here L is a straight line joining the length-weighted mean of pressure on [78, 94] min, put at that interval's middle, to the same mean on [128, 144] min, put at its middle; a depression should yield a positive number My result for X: -1.4 min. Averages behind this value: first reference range 71.9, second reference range 71.4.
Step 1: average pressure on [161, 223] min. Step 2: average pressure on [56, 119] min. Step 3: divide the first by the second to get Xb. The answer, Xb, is 0.7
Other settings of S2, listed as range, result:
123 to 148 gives 71.4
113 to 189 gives 67.7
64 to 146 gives 74.6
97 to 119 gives 79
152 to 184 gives 62.8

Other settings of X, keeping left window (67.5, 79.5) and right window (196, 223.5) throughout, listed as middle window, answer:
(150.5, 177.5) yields -2.3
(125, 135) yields -1.5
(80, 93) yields 0.3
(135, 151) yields -1.3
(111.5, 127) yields -2.9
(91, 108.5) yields -1.2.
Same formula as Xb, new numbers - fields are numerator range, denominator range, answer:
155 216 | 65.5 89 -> 0.75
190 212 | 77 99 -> 0.65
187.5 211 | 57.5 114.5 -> 0.63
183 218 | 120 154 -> 0.71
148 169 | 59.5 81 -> 0.85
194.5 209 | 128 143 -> 0.63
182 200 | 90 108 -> 0.69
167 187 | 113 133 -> 0.78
